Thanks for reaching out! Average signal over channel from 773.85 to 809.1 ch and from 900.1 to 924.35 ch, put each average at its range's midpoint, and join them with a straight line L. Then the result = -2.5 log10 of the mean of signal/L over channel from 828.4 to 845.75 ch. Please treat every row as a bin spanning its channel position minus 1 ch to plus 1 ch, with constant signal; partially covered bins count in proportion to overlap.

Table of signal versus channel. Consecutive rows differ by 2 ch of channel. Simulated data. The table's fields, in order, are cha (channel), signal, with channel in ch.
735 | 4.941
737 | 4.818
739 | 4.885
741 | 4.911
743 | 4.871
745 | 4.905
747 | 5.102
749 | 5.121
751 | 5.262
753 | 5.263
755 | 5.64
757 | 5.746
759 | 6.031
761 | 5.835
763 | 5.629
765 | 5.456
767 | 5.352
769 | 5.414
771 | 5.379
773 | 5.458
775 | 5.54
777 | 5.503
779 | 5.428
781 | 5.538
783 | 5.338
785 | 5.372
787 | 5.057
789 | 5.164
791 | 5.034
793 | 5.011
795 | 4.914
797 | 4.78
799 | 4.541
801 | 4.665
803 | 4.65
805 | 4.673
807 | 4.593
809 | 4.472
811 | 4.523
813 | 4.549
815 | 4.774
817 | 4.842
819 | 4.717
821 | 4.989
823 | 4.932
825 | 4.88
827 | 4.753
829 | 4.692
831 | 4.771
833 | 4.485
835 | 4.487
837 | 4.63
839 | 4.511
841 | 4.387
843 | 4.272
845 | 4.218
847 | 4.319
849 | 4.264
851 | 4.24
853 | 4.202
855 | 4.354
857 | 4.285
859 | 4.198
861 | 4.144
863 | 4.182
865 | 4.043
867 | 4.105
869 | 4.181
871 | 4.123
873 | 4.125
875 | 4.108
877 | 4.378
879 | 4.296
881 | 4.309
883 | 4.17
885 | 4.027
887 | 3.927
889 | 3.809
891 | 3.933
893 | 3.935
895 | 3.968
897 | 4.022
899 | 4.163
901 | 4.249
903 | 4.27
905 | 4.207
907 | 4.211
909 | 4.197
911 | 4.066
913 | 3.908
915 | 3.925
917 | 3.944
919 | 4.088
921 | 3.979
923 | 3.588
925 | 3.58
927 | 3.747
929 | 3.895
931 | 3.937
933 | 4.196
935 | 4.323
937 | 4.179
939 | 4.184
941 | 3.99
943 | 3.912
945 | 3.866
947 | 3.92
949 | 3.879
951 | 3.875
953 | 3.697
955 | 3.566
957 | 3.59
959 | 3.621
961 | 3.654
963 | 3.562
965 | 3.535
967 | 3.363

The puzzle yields 0.04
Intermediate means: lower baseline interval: 5.03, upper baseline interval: 4.05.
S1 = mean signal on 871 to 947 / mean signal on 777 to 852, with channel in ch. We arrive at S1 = 0.9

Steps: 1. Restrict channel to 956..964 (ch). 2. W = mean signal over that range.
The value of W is 3.61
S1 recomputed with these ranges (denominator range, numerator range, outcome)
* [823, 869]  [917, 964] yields 0.88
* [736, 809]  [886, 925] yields 0.77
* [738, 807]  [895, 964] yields 0.76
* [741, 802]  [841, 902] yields 0.79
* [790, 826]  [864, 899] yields 0.86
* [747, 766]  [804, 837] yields 0.85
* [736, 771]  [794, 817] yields 0.88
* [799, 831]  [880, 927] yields 0.85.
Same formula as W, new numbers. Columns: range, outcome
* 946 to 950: 3.9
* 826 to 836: 4.64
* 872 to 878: 4.2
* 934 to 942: 4.17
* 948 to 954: 3.82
